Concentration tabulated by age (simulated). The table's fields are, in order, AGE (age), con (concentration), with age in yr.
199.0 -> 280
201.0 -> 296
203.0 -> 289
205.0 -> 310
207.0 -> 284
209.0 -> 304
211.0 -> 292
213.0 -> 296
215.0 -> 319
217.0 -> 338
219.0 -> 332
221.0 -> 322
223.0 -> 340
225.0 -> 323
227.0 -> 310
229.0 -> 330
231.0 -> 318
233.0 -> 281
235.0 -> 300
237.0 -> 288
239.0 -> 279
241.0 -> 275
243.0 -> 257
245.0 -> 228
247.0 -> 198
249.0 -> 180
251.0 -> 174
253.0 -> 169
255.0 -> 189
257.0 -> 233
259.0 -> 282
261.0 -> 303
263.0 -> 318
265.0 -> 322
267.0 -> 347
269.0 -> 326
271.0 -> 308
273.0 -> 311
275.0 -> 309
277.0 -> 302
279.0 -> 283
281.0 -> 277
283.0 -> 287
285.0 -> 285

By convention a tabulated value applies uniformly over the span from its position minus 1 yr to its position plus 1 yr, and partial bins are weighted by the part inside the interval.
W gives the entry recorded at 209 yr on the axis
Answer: 304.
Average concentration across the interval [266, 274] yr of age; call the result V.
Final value 323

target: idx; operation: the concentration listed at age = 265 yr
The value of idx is 322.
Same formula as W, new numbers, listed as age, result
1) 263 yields 318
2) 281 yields 277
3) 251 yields 174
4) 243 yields 257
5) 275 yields 309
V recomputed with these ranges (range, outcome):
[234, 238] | 294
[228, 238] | 303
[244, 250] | 202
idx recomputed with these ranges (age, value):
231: 318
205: 310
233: 281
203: 289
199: 280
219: 332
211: 292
